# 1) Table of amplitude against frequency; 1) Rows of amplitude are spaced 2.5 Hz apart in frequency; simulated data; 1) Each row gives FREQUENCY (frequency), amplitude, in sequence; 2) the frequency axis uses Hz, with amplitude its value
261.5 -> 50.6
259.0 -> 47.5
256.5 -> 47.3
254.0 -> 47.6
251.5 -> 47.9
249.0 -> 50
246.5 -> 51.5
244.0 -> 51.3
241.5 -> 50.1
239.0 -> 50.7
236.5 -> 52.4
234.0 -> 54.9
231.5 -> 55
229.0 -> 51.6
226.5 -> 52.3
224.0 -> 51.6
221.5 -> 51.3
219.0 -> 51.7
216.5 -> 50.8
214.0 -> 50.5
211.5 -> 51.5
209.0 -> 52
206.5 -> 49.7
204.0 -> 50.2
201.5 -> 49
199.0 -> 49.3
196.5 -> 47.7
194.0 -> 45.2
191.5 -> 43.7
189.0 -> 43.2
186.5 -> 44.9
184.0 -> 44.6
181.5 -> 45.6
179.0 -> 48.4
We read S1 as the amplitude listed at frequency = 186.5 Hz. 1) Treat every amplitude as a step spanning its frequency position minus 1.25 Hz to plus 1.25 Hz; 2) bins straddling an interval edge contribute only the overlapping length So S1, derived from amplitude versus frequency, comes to 44.9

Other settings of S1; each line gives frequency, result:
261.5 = 50.6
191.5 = 43.7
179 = 48.4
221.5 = 51.3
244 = 51.3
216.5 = 50.8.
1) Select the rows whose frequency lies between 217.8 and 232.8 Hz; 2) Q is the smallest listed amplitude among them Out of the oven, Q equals 51.3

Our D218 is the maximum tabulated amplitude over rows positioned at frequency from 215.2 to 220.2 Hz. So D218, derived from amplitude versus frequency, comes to 51.7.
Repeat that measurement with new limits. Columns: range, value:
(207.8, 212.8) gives 52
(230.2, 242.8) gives 55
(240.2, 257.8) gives 51.5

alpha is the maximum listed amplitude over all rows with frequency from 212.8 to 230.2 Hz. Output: 52.3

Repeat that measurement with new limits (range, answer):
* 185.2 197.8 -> 47.7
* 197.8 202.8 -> 49.3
